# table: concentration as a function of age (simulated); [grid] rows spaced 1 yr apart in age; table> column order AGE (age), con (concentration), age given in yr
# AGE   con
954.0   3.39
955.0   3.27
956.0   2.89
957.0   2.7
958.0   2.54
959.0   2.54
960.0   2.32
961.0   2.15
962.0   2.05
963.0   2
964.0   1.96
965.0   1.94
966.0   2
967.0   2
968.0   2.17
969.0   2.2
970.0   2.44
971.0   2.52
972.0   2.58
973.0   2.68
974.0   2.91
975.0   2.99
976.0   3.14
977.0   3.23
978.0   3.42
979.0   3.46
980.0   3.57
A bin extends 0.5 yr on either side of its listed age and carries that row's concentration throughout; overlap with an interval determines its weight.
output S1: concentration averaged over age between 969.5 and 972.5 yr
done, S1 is 2.51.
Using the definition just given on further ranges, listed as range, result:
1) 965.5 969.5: 2.09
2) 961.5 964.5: 2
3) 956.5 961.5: 2.45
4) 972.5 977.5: 2.99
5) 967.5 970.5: 2.27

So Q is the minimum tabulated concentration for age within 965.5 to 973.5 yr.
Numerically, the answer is 2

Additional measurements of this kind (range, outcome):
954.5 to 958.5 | 2.54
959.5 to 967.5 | 1.94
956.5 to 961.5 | 2.15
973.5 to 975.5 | 2.91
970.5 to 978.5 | 2.52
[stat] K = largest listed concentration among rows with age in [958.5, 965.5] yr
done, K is 2.54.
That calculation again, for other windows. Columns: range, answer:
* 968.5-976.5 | 3.14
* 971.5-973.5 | 2.68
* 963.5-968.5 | 2.17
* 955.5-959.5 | 2.89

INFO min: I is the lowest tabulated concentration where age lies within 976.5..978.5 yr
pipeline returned 3.23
